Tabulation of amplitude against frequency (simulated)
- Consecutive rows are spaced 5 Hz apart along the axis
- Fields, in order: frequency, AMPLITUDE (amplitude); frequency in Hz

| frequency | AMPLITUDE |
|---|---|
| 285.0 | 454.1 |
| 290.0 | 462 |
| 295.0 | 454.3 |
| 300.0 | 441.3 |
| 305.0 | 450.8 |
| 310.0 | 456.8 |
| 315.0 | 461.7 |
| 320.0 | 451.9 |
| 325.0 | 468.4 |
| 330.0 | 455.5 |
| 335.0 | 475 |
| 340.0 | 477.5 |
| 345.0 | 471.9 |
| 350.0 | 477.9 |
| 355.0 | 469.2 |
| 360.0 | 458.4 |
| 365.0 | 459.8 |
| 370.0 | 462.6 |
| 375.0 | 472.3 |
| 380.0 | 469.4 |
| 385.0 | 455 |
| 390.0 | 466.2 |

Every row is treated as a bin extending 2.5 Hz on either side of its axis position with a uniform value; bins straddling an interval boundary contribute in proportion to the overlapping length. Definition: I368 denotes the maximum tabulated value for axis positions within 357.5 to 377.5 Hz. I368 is 472.3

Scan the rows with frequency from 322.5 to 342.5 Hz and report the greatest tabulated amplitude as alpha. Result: 477.5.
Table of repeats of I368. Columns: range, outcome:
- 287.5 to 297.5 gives 462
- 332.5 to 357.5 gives 477.9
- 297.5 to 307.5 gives 450.8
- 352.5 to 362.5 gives 469.2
